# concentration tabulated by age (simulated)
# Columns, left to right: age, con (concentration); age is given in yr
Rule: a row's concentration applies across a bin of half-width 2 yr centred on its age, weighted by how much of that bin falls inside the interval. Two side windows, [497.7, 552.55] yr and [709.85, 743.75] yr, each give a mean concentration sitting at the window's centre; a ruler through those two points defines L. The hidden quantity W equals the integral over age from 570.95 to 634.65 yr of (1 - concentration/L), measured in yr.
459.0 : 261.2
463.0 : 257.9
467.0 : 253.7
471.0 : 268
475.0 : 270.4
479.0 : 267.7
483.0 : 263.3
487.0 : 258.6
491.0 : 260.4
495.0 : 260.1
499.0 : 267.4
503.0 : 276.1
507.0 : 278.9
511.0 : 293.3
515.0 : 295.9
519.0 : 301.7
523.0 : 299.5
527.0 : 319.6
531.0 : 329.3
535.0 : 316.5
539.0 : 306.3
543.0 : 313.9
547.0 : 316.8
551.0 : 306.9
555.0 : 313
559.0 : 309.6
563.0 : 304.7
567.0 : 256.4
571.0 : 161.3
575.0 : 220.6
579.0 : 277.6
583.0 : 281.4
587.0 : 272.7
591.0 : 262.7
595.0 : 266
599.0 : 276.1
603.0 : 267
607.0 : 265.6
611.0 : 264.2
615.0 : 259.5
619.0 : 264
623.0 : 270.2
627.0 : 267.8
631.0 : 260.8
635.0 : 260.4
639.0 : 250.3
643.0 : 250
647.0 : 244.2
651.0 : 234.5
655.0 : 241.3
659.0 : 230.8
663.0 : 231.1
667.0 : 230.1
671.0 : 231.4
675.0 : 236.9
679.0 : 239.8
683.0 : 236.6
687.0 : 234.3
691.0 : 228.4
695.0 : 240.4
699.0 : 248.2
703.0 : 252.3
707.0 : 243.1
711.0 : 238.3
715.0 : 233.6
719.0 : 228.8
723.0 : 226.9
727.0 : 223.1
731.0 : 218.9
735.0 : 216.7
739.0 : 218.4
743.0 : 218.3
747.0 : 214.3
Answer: 2.4 yr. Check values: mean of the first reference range 302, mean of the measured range 262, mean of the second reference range 225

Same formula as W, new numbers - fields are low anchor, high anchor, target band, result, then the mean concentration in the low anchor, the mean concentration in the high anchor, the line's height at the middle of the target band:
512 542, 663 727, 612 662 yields 1.70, 309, 236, 261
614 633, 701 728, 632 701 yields 3.10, 265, 236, 251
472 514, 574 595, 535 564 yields -4.73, 270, 265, 267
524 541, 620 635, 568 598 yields 4.03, 317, 265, 289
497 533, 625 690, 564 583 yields 2.44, 296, 242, 274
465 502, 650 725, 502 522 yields -2.35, 264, 236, 260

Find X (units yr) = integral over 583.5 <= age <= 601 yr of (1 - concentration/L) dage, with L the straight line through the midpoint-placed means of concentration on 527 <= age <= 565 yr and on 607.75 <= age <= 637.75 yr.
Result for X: 0.80 yr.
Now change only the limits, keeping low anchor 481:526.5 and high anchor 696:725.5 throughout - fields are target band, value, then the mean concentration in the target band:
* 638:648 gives 0.1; 248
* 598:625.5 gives -0.9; 266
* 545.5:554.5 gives -1.4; 312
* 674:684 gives 0.3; 238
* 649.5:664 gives 0.8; 235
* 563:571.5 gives 0.9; 240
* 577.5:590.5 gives -0.6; 276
